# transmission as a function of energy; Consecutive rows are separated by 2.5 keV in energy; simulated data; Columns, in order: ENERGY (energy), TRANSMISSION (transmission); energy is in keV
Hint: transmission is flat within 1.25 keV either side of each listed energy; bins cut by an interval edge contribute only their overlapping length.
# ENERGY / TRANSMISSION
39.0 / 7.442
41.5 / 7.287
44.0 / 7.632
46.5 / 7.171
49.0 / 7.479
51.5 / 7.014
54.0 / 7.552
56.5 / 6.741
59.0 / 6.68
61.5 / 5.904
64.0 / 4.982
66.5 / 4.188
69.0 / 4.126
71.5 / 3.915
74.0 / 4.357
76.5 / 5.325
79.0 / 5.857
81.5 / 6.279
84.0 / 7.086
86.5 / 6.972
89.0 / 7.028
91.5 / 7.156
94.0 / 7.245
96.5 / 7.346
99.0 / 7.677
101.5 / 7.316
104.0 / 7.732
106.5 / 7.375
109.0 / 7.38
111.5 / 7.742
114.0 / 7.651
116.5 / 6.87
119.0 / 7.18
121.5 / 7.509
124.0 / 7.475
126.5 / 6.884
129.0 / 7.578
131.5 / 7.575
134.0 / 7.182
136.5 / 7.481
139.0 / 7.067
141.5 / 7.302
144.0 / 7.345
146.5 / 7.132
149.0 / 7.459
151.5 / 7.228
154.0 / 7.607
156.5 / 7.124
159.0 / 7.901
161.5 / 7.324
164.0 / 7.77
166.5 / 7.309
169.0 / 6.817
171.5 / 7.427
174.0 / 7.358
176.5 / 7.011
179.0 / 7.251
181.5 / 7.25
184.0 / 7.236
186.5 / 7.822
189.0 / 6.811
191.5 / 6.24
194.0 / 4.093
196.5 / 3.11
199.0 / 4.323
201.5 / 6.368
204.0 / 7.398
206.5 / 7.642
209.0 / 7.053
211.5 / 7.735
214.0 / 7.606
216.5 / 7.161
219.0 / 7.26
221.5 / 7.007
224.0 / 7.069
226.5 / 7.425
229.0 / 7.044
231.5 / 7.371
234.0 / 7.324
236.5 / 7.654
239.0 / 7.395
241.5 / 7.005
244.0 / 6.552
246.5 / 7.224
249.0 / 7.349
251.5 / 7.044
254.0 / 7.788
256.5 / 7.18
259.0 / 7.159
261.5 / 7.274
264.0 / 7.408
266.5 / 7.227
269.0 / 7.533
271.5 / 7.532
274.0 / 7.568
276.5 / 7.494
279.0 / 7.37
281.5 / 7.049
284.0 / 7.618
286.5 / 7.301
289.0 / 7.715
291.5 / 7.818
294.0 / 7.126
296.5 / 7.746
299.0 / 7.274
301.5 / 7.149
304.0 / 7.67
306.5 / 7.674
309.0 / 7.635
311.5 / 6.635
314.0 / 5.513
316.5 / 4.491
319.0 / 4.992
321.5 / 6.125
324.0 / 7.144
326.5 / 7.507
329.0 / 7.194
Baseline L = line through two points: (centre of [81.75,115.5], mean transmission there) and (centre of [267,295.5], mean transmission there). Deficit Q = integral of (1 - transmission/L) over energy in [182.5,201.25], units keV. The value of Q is 4.24 keV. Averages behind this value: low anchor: 7.33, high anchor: 7.46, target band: 5.72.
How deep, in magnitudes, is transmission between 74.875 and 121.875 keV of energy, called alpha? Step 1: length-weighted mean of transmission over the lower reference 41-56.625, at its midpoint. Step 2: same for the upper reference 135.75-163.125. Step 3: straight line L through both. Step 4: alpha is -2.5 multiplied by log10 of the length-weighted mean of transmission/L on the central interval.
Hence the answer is 0.04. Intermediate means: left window 7.31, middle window 7.06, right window 7.36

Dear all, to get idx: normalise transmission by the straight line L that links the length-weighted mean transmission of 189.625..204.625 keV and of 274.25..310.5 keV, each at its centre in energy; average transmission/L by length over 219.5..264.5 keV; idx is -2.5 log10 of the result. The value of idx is -0.15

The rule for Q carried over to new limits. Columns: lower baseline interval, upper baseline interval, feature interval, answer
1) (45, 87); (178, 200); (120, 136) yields -3.7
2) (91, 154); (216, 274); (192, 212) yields 3.8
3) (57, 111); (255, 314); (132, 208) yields -1.9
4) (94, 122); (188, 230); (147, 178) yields -1.8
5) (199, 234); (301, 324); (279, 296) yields -2.1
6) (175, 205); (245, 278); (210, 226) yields -1.5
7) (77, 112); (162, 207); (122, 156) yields -2.3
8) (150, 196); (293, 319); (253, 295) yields -3.5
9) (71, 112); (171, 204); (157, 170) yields -2.0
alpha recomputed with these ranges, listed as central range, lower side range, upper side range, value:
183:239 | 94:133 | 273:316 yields 0.09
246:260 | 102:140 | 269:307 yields 0.02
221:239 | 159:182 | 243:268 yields -0.01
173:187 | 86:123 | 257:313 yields 0.01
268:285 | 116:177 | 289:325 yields -0.08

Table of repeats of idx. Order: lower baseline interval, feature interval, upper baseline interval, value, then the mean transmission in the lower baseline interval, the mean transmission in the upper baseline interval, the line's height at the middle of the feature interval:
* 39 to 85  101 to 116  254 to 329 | -0.19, 6.12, 7.11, 6.32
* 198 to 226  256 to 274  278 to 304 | -0.01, 7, 7.43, 7.29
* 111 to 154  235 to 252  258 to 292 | 0.03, 7.33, 7.43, 7.41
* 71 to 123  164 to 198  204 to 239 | 0.09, 6.85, 7.34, 7.18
